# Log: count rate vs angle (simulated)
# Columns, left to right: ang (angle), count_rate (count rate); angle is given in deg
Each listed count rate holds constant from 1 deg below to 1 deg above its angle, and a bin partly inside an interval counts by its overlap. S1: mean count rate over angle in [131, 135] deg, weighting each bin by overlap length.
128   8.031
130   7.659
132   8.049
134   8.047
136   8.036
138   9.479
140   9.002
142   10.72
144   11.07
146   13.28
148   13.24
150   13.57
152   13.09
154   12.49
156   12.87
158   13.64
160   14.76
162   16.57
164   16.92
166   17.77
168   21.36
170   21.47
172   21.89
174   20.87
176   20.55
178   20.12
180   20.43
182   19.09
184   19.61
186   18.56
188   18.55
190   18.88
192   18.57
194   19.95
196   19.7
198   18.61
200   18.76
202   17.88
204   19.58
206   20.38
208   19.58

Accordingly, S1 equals 8.05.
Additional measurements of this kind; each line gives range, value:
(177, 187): 19.6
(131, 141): 8.52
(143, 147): 12.2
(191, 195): 19.3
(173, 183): 20.2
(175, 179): 20.3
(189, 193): 18.7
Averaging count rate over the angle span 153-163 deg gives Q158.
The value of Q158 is 14.1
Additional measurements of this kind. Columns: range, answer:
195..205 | 18.9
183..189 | 18.9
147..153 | 13.3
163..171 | 19.4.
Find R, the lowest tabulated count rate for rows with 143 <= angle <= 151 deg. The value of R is 11.07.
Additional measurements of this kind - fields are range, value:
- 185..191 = 18.55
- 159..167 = 14.76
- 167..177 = 20.55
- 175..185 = 19.09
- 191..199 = 18.57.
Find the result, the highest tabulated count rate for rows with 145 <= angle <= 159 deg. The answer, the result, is 13.64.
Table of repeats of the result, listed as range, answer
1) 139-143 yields 10.72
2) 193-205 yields 19.95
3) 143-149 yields 13.28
